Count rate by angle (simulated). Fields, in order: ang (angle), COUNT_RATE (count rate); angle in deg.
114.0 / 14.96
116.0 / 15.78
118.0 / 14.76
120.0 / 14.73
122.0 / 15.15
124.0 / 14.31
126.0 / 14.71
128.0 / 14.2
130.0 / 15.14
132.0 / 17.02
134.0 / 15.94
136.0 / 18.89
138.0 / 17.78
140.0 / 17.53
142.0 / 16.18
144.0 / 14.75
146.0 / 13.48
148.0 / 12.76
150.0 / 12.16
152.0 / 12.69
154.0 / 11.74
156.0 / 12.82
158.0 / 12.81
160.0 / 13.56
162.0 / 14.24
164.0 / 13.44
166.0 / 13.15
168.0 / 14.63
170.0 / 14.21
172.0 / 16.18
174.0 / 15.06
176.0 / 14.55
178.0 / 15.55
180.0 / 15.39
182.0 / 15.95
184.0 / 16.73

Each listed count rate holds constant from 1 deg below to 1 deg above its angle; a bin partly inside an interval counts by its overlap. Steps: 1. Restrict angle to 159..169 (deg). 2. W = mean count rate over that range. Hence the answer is 13.8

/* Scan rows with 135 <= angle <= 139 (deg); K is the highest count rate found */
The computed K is 18.89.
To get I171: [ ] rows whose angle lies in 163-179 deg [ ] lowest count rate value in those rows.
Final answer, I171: 13.15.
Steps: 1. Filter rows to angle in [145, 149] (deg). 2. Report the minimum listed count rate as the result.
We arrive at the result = 12.76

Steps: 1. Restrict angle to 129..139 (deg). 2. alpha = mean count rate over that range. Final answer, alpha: 17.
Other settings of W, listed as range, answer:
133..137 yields 17.4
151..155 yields 12.2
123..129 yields 14.4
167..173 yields 15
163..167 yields 13.3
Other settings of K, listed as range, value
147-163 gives 14.24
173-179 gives 15.55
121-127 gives 15.15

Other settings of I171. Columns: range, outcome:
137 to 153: 12.16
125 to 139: 14.2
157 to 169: 12.81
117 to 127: 14.31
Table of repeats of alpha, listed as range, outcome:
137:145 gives 16.6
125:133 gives 15.3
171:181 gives 15.3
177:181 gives 15.5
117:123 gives 14.9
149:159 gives 12.4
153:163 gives 13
